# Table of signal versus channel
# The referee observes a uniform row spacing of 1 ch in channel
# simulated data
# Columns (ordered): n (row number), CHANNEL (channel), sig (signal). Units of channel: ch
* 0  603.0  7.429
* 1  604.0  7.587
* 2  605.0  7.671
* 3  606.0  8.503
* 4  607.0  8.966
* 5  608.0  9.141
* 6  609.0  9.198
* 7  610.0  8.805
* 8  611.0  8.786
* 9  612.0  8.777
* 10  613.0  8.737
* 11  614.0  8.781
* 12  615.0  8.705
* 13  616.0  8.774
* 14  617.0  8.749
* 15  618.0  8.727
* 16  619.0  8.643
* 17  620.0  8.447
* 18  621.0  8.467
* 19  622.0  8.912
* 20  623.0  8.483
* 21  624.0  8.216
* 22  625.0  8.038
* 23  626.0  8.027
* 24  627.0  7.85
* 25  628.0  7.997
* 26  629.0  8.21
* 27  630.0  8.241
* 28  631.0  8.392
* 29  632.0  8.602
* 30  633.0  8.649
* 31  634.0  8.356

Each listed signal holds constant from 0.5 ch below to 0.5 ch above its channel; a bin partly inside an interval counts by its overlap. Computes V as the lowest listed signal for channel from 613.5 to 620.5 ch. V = 8.447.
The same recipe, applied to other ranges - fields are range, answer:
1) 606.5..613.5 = 8.737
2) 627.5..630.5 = 7.997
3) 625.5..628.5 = 7.85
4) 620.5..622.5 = 8.467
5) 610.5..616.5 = 8.705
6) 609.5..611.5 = 8.786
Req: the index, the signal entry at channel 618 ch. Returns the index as 8.727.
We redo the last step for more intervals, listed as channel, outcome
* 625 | 8.038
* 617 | 8.749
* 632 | 8.602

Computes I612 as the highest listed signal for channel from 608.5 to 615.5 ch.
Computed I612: 9.198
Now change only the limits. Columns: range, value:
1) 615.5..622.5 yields 8.912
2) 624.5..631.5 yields 8.392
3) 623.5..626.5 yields 8.216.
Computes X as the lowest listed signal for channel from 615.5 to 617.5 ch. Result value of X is 8.749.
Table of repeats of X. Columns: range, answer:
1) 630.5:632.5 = 8.392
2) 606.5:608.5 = 8.966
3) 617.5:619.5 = 8.643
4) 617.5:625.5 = 8.038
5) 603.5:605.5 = 7.587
